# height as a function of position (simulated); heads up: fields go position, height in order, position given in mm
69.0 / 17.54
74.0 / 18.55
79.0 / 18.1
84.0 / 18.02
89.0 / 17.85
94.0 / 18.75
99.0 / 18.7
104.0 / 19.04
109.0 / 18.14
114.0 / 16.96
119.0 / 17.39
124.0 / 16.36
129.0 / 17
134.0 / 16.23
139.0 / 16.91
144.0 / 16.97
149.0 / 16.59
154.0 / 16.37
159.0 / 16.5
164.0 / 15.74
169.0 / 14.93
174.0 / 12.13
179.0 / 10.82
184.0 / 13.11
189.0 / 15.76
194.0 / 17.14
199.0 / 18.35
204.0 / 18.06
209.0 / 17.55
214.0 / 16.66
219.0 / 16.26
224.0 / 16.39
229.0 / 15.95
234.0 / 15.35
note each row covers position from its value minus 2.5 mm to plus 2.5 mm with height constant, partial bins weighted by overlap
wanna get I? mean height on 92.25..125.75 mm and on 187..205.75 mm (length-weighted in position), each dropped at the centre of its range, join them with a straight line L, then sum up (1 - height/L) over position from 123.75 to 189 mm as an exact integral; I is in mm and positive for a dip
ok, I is 8.4 mm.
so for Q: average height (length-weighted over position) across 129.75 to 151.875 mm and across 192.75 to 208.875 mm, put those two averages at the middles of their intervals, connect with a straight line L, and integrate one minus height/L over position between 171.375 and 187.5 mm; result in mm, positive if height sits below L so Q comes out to 4.8 mm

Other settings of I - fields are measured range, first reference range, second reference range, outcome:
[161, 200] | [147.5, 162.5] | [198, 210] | 5.94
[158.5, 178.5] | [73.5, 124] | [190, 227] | 3.68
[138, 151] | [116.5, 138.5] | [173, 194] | -0.86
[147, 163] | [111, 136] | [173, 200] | -0.78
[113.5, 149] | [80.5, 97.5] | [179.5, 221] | 1.42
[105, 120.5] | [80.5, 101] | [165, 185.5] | -0.67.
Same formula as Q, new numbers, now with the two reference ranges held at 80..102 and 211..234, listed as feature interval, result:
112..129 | 0.9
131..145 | 0.7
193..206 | -1.0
